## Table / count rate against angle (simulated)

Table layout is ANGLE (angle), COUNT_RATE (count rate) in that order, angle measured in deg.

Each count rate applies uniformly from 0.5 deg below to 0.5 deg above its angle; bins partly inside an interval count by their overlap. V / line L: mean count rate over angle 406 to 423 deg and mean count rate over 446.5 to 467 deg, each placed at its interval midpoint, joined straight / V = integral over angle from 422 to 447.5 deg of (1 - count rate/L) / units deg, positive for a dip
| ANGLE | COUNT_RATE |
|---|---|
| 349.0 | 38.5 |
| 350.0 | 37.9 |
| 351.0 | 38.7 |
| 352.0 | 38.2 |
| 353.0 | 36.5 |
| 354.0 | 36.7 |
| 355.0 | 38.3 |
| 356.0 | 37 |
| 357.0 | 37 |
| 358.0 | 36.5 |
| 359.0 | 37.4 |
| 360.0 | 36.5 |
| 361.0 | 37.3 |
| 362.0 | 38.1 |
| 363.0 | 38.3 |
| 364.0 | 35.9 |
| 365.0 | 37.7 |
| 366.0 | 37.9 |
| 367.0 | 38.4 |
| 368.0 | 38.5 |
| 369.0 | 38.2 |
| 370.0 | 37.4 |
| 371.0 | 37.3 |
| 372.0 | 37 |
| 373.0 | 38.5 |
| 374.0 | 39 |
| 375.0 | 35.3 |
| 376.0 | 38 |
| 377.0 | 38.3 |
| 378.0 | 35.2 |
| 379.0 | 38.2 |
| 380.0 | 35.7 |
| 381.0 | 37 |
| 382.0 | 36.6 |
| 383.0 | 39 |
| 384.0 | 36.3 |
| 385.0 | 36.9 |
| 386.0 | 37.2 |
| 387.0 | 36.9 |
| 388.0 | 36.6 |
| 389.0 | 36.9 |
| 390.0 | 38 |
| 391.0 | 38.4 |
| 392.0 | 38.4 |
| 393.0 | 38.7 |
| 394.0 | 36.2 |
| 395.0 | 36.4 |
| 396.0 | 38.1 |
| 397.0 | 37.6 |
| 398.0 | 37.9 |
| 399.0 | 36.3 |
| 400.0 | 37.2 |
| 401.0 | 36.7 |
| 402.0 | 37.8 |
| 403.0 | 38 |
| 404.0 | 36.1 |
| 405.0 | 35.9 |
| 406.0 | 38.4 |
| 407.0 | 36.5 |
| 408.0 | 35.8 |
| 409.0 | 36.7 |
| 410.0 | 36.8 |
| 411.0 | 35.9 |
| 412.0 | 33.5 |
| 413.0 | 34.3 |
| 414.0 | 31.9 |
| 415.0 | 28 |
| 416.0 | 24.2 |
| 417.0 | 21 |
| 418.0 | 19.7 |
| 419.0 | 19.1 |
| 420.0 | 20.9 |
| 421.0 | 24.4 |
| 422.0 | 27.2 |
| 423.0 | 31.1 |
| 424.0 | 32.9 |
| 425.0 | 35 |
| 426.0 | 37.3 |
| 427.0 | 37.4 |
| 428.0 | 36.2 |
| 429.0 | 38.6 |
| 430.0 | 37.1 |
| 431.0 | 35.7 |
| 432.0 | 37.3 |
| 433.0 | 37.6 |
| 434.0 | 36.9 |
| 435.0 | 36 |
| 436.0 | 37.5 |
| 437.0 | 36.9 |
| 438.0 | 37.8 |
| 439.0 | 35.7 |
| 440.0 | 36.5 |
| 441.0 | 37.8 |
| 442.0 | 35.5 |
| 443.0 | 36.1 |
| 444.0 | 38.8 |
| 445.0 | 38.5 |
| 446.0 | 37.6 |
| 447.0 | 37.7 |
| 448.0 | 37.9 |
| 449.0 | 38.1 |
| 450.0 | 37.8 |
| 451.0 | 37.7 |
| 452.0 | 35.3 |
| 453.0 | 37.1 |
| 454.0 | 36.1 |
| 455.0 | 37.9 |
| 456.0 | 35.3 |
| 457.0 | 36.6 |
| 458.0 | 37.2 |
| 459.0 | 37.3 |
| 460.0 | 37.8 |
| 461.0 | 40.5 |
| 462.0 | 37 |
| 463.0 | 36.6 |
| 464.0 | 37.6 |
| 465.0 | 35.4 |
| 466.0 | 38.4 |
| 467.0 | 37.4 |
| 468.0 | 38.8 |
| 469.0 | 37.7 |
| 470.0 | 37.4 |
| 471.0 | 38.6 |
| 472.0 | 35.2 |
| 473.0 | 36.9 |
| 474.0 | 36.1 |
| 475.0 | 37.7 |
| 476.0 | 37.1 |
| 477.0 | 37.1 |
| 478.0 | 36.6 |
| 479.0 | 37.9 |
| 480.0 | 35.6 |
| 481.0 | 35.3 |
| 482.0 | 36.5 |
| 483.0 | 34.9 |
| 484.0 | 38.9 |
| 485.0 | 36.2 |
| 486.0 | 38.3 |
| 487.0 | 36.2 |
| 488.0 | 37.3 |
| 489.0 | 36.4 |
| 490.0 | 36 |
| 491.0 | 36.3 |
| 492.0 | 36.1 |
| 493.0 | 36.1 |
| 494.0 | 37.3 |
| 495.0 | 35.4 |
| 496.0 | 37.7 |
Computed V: -2.5 deg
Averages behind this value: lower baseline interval 29.4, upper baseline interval 37.3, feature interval 36.4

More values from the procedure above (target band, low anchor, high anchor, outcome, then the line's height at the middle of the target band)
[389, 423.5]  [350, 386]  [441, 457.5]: 3.6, 37.3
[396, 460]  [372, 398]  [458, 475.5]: 4.2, 37.4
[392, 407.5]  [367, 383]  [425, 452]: 0.0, 37.3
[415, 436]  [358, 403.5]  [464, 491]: 3.3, 37.2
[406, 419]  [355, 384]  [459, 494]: 2.2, 37.2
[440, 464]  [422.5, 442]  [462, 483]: -0.4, 36.6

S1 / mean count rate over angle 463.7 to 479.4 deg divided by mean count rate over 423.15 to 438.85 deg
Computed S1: 1.0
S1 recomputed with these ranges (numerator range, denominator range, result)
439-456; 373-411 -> 1.00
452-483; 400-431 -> 1.14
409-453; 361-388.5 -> 0.91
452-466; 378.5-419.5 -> 1.06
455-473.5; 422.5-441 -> 1.03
